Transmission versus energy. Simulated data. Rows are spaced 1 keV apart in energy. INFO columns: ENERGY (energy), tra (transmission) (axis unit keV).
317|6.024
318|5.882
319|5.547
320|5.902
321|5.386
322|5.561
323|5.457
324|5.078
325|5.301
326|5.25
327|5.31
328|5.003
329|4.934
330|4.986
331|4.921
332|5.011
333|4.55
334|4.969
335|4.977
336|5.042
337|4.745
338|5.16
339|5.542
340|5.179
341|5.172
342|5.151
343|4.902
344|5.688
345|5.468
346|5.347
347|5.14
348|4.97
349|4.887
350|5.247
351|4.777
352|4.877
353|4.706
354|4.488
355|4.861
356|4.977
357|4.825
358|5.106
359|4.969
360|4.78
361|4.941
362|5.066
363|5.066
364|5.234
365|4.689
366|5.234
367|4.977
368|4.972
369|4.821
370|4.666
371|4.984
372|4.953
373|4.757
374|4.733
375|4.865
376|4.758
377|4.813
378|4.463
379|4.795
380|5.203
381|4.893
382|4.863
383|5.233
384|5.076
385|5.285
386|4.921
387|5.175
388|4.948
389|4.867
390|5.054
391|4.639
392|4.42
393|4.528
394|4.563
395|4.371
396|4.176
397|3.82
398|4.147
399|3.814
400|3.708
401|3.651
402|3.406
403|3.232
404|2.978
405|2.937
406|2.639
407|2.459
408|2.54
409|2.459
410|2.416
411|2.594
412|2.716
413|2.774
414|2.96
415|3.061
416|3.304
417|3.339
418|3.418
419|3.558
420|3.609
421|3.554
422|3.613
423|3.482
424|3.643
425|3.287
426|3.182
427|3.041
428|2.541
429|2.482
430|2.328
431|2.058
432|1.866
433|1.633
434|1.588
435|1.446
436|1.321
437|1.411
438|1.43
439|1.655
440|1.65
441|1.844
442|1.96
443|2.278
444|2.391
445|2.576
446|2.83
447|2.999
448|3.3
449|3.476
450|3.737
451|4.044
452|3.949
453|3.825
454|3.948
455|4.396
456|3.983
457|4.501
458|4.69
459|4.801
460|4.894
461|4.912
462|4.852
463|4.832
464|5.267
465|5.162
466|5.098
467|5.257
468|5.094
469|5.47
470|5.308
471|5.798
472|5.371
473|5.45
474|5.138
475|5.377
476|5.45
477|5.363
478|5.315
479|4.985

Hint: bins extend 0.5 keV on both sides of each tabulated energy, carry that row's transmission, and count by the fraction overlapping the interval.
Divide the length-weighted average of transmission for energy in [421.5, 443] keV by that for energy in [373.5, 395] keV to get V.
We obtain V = 0.47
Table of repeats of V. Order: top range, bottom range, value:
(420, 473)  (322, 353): 0.68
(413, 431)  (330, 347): 0.62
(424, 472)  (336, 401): 0.71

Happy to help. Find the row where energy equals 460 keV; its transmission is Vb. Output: 4.894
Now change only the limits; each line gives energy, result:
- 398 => 4.147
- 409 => 2.459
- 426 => 3.182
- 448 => 3.3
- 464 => 5.267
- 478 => 5.315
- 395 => 4.371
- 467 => 5.257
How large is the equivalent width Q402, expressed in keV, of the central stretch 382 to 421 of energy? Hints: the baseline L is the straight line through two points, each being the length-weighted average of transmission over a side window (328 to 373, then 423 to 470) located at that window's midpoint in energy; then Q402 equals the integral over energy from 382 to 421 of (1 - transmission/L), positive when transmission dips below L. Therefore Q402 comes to 3.6 keV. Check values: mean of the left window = 5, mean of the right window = 3.35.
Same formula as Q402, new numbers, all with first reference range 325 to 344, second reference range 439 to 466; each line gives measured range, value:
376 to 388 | -1.17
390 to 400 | 0.21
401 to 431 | 8.14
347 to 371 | -0.69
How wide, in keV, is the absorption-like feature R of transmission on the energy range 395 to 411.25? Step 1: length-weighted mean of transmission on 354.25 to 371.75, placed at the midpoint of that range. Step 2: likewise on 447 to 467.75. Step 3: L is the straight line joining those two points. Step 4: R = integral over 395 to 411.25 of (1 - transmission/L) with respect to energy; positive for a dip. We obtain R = 5.1 keV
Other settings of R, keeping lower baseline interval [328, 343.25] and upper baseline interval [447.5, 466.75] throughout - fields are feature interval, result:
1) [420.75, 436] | 6.6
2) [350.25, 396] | -0.3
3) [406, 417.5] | 4.6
